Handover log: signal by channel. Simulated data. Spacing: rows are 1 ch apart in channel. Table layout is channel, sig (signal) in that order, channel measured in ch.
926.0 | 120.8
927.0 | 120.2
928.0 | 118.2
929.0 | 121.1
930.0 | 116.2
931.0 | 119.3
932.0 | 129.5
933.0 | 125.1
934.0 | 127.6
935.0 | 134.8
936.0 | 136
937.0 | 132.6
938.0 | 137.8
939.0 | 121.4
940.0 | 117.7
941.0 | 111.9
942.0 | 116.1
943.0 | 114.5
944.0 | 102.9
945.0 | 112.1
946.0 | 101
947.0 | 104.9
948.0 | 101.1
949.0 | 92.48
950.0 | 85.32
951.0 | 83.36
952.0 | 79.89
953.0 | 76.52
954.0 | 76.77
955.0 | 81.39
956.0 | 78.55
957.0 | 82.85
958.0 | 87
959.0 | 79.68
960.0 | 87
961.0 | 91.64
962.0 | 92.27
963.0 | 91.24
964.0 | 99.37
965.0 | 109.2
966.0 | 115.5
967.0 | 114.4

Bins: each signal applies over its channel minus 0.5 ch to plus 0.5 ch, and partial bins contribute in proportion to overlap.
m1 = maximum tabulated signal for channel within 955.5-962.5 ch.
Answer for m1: 92.27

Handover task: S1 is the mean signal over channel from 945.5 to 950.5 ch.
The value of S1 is 97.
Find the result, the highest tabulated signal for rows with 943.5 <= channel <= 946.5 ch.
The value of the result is 112.1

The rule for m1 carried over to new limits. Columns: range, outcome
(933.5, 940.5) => 137.8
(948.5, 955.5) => 92.48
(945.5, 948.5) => 104.9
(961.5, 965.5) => 109.2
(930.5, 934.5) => 129.5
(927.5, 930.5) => 121.1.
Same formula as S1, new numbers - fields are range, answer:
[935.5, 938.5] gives 135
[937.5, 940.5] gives 126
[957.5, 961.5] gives 86.3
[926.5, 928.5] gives 119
